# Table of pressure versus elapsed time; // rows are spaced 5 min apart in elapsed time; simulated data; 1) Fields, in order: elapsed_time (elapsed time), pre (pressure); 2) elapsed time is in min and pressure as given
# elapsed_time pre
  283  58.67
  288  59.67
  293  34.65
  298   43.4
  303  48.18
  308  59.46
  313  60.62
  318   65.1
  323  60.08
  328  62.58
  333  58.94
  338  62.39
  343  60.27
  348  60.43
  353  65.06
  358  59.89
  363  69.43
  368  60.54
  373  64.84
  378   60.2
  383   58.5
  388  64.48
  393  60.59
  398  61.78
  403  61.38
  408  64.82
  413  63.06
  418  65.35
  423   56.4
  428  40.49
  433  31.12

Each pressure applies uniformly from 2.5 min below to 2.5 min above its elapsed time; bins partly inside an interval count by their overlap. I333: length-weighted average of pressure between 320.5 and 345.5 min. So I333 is 60.9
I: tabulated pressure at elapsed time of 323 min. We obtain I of 60.08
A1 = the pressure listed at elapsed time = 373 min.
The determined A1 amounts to 64.84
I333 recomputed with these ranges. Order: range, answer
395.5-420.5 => 63.3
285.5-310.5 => 49.1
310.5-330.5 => 62.1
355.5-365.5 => 64.7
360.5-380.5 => 63.8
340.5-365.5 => 63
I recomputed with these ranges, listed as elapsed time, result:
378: 60.2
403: 61.38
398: 61.78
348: 60.43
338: 62.39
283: 58.67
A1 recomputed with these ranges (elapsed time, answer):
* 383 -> 58.5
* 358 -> 59.89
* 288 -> 59.67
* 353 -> 65.06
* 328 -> 62.58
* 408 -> 64.82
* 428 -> 40.49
